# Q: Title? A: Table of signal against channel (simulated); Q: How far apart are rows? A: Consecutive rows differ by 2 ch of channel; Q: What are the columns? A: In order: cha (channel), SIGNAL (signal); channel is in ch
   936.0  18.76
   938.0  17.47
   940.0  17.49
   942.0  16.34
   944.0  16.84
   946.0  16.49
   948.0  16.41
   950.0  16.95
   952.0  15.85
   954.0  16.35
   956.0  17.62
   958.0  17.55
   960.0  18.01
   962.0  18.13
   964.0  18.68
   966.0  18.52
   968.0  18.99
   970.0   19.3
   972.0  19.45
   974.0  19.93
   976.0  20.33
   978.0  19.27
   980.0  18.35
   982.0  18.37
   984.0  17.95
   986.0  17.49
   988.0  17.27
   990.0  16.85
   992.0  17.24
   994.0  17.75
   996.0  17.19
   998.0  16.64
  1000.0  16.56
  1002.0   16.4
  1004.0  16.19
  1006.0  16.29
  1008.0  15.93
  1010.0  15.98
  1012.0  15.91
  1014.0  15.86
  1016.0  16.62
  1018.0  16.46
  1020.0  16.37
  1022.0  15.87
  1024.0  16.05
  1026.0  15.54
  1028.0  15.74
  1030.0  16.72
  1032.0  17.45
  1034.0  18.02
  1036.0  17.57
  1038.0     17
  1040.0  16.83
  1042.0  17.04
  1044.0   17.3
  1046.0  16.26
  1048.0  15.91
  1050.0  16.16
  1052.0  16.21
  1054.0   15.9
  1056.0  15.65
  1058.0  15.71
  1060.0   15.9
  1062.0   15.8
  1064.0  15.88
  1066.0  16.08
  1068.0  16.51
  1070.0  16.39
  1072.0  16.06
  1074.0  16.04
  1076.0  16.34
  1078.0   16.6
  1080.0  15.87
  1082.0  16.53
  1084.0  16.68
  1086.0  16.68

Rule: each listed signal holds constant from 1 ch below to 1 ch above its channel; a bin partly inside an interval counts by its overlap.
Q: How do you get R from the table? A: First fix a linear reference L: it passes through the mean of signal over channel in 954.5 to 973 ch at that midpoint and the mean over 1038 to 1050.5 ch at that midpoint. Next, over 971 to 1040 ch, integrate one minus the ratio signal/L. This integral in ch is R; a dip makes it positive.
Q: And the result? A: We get 1.45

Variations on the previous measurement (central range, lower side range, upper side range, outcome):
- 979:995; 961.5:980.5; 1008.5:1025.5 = 0.4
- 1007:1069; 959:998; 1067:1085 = 2.8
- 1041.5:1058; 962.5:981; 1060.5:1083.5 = 0.6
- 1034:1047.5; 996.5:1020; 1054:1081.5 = -0.7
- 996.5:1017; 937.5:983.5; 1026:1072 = 1.1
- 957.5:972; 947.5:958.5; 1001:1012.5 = -1.7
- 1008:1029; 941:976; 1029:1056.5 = 1.2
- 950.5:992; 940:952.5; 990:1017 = -4.1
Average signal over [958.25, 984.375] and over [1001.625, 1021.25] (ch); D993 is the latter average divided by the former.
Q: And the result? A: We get 0.86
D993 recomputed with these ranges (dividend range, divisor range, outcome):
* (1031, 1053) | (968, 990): 0.90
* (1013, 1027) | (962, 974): 0.85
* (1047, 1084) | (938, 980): 0.90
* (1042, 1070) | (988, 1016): 0.98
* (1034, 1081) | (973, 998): 0.90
